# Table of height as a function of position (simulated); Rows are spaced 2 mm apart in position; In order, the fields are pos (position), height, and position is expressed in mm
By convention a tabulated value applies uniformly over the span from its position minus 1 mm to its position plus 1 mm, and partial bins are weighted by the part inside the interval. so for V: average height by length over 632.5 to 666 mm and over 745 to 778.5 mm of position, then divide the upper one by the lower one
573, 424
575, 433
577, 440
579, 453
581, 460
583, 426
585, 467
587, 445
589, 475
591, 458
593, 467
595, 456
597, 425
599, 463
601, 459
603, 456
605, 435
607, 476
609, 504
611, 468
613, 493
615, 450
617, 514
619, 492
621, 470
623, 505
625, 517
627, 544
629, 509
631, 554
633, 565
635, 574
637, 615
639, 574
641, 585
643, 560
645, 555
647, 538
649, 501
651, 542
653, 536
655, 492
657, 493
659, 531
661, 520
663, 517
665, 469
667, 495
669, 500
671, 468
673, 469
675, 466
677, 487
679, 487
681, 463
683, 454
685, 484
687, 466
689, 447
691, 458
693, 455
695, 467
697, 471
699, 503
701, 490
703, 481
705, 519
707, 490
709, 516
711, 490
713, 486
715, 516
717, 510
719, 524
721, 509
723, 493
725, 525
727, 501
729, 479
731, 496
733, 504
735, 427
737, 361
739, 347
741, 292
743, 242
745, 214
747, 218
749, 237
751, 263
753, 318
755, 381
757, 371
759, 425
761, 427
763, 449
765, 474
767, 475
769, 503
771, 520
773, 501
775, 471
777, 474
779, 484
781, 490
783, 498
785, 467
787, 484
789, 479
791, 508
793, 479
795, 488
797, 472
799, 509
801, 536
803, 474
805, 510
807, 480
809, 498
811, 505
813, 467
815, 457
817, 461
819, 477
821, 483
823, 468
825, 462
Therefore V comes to 0.75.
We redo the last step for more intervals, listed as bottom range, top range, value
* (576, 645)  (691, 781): 0.89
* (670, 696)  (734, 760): 0.67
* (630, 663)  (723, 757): 0.67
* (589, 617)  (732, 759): 0.70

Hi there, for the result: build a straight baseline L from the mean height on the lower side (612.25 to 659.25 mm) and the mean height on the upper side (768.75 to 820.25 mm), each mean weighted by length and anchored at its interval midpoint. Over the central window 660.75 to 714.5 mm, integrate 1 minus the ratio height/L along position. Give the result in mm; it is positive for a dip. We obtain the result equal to 3.5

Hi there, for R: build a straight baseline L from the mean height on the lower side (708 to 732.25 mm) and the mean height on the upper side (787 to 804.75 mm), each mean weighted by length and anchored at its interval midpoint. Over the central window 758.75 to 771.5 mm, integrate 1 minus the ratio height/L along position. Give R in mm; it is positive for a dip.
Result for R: 0.8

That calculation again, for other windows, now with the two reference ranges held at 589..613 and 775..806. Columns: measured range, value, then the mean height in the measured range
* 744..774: 6.20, 385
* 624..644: -3.95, 560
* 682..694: 0.36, 461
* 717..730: -0.69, 506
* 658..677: -0.82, 492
